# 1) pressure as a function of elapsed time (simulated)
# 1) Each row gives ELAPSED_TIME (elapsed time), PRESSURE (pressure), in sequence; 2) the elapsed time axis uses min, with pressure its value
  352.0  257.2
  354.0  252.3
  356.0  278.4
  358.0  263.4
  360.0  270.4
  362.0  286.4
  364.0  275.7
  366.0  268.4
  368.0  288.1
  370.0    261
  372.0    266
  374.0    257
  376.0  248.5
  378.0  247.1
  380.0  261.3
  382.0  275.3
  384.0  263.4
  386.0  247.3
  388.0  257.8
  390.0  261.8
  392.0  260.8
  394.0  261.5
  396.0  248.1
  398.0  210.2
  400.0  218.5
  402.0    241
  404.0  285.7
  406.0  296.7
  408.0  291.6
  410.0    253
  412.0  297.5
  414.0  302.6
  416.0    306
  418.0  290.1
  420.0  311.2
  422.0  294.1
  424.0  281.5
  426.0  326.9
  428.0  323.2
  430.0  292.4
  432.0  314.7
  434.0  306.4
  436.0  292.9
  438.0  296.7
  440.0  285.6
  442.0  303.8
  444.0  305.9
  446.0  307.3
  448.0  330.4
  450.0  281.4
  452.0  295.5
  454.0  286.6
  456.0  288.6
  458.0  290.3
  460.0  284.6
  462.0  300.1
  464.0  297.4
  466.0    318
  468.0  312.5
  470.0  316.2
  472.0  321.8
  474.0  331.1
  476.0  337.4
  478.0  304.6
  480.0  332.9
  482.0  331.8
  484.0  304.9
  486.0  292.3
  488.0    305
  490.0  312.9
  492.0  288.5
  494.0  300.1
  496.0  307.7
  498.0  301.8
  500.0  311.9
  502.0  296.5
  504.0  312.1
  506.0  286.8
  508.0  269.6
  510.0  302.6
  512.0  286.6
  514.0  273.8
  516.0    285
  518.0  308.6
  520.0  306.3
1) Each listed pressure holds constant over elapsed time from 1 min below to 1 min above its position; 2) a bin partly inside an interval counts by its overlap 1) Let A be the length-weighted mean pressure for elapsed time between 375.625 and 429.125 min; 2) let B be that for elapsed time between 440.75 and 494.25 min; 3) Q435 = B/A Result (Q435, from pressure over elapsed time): 1.1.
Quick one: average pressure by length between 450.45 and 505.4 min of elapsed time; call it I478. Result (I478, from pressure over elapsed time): 306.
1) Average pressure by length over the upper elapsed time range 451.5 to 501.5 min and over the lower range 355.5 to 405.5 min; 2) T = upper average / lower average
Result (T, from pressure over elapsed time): 1.18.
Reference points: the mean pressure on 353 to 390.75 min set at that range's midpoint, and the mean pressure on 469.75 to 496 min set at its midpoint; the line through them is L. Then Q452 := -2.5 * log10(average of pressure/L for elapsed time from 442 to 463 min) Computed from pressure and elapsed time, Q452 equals 0.01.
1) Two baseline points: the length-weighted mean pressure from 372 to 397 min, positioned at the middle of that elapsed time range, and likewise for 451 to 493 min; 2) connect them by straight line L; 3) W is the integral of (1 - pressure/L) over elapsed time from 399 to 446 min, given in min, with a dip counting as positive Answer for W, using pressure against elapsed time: -2.2 min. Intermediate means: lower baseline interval 258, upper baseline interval 307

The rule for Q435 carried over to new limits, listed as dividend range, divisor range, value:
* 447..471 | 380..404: 1.19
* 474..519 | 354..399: 1.16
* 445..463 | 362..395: 1.12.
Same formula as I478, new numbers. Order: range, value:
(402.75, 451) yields 299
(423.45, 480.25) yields 306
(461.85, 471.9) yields 311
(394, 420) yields 271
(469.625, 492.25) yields 316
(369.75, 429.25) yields 272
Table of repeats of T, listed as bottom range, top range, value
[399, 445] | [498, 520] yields 1.01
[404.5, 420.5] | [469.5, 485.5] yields 1.10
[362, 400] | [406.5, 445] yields 1.16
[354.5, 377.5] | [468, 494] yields 1.17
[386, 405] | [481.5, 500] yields 1.22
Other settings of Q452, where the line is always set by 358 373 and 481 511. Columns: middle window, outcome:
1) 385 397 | 0.091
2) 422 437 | -0.065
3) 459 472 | -0.040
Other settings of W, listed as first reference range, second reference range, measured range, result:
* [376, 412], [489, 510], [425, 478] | -4.7 min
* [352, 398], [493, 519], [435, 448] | -1.0 min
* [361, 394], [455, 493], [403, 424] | -0.9 min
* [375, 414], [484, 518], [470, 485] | -1.8 min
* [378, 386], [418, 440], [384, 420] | 1.5 min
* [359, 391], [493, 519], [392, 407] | 1.0 min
